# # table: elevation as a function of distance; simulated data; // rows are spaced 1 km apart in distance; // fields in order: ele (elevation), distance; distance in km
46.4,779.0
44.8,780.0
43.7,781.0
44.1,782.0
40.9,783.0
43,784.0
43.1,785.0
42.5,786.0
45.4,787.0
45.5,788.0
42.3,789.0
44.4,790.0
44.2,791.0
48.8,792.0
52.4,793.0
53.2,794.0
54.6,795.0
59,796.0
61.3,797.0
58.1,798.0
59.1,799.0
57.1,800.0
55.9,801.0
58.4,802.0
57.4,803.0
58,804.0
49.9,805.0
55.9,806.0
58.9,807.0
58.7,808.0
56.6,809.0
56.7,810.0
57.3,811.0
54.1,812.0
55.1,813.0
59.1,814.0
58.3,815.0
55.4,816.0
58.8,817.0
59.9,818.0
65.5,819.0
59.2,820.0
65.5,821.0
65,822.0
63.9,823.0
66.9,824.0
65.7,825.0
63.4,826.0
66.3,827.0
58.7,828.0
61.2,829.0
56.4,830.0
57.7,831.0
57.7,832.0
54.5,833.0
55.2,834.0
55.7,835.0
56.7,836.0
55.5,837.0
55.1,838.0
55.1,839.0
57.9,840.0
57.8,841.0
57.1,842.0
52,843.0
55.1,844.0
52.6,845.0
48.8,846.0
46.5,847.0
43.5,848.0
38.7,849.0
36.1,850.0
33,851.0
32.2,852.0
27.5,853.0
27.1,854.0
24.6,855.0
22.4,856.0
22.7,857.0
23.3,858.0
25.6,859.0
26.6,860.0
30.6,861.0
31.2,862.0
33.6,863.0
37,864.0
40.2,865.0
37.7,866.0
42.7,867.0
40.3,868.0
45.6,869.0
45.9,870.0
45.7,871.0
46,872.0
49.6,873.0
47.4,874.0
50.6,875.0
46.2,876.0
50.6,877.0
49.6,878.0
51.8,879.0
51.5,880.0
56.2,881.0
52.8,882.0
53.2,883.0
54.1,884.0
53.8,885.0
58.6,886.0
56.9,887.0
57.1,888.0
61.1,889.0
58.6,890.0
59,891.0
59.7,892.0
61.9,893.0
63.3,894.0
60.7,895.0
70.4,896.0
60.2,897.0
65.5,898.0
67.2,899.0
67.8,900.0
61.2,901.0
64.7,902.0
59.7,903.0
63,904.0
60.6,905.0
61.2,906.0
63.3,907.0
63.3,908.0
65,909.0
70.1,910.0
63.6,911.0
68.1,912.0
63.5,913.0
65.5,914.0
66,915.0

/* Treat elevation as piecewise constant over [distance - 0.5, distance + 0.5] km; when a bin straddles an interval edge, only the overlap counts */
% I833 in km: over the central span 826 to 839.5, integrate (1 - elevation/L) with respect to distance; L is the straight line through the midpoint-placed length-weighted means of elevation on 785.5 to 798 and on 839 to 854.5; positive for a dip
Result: -3.4 km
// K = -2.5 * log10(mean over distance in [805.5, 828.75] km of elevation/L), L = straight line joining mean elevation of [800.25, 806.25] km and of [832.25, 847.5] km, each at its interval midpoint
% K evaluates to -0.09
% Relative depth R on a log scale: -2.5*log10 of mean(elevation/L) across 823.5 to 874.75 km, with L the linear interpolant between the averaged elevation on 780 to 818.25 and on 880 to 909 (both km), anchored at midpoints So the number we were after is 0.232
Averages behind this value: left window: 52.7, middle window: 45.6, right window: 60.5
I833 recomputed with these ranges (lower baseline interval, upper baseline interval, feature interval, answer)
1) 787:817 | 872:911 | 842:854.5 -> 3.3 km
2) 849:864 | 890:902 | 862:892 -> -1.7 km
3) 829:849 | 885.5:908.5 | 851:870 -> 8.3 km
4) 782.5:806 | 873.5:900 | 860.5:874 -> 3.7 km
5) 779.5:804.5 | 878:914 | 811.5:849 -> -2.3 km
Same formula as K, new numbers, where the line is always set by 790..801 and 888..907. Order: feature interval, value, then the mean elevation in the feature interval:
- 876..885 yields 0.17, 52.2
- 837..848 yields 0.09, 53.4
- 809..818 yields -0.02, 57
